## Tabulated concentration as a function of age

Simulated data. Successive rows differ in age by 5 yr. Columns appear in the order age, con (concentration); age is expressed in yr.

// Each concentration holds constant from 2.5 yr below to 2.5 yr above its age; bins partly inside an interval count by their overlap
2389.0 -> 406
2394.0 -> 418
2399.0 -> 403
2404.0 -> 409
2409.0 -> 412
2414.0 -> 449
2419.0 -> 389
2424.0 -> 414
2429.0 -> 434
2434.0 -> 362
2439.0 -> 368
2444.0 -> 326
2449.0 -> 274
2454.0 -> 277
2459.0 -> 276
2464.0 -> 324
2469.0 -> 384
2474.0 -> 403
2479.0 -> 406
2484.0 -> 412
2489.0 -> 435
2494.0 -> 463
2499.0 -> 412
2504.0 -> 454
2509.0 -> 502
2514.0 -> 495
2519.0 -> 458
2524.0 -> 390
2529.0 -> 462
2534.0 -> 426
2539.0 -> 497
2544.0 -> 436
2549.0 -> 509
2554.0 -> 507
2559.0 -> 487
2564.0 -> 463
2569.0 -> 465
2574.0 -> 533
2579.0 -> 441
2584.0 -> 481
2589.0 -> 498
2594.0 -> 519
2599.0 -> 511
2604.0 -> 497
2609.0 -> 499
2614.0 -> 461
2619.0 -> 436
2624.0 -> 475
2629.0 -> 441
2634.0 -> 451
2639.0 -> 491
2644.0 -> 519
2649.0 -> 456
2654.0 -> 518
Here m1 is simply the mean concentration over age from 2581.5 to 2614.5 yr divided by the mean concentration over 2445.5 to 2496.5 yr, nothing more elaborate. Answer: 1.4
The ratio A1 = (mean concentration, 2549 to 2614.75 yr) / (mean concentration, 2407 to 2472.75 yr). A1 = 1.4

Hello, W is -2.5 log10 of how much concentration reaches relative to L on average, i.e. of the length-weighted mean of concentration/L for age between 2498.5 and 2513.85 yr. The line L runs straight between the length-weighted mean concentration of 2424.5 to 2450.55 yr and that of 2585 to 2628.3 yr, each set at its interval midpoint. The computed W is -0.14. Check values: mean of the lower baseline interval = 360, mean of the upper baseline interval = 485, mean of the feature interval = 468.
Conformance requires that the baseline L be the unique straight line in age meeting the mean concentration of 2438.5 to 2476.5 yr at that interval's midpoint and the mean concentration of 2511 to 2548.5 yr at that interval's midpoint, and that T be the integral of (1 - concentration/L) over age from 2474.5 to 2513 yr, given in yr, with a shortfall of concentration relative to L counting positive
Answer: -4.8 yr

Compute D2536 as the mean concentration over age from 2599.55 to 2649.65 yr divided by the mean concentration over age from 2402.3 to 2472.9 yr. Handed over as 1.30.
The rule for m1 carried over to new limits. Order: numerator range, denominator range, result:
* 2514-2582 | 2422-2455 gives 1.33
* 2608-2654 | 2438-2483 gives 1.39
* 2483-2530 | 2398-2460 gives 1.21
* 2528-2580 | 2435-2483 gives 1.40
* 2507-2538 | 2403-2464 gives 1.26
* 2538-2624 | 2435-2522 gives 1.24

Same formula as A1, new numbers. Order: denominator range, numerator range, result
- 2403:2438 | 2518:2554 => 1.12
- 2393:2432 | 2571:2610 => 1.20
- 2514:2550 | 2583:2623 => 1.07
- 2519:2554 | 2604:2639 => 1.02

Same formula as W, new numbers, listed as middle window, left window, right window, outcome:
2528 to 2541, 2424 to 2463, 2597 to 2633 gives -0.129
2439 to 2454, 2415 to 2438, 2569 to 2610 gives 0.318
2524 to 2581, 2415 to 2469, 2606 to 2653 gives -0.122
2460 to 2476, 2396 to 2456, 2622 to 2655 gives 0.106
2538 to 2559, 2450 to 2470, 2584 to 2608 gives -0.122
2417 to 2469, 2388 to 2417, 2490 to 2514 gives 0.245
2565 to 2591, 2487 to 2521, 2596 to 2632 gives -0.028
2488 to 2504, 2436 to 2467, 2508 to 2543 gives -0.105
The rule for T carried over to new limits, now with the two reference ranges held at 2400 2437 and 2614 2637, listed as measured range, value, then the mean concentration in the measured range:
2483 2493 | -0.2 yr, 431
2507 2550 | -2.9 yr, 462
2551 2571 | -1.9 yr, 482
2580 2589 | -0.7 yr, 479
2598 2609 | -1.3 yr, 502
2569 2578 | -1.2 yr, 499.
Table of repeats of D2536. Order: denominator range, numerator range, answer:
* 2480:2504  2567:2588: 1.12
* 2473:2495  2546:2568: 1.16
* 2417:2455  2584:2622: 1.36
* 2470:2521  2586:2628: 1.10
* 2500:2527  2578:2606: 1.08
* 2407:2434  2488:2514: 1.11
